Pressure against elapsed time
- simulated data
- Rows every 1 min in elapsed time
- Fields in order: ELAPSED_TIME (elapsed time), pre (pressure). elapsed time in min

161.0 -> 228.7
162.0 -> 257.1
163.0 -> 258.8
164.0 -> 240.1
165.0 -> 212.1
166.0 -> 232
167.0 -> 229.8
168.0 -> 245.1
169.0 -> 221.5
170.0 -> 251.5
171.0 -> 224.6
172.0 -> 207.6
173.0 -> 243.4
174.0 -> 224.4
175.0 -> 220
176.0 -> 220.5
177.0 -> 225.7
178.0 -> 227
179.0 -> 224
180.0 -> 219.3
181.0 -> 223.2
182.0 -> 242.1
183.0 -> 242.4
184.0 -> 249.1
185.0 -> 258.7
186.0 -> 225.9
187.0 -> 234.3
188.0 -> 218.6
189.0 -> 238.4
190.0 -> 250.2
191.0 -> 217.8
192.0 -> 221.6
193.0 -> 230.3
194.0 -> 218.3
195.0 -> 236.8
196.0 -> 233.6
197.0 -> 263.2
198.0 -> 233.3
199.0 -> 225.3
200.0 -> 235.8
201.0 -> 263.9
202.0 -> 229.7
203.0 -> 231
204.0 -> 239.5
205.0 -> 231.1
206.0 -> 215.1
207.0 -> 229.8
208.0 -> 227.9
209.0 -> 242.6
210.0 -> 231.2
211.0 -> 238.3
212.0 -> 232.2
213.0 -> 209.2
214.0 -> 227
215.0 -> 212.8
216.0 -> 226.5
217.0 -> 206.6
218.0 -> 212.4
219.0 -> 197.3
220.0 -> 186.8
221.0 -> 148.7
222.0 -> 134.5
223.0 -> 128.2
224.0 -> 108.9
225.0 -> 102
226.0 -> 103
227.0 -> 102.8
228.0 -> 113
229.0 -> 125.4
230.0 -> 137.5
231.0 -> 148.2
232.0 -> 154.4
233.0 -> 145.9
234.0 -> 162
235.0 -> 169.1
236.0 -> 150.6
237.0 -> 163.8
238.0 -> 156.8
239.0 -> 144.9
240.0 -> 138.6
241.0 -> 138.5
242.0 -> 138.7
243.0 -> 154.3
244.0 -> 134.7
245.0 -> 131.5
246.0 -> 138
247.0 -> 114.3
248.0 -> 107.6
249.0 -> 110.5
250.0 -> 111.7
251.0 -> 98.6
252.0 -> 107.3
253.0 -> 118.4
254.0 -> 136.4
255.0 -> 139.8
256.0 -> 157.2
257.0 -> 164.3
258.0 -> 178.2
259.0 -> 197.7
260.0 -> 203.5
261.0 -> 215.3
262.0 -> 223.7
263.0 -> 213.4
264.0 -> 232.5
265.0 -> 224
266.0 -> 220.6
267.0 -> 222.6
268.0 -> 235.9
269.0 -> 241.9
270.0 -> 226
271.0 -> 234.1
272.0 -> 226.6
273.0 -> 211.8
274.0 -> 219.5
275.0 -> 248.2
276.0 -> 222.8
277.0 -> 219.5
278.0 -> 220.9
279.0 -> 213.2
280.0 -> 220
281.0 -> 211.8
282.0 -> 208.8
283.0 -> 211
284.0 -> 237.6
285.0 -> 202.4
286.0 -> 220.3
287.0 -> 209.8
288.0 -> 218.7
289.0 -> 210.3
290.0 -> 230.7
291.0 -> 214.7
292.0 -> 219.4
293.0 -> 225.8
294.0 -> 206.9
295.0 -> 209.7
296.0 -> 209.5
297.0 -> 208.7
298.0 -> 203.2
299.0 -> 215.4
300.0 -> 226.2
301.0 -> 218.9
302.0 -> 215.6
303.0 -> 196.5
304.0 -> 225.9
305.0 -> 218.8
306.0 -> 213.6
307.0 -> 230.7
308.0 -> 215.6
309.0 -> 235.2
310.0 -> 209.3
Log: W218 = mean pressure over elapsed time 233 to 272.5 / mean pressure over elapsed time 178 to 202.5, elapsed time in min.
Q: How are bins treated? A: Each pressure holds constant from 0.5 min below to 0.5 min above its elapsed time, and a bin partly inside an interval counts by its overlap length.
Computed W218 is 0.72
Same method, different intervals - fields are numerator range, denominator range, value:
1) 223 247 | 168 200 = 0.59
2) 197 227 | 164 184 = 0.89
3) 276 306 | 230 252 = 1.56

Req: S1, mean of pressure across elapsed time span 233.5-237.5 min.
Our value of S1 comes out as 161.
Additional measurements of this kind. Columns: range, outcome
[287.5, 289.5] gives 214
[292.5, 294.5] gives 216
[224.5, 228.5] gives 105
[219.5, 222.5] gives 157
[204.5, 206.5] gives 223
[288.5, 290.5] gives 220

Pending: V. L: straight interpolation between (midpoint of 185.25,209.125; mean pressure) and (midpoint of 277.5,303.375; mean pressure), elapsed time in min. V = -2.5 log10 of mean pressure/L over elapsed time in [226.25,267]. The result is 0.41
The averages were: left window 233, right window 215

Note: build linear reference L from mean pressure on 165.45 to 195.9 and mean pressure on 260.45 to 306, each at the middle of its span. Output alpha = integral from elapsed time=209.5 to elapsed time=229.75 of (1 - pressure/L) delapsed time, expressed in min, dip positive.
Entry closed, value 4.9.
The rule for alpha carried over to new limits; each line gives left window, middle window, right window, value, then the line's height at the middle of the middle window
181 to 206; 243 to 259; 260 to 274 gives 6.63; 227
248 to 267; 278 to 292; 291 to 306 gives -1.19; 200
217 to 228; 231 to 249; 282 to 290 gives 2.23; 164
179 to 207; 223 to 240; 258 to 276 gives 6.81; 228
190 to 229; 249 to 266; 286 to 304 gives 3.24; 210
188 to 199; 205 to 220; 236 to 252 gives -2.00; 195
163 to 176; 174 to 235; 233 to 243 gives -4.59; 190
